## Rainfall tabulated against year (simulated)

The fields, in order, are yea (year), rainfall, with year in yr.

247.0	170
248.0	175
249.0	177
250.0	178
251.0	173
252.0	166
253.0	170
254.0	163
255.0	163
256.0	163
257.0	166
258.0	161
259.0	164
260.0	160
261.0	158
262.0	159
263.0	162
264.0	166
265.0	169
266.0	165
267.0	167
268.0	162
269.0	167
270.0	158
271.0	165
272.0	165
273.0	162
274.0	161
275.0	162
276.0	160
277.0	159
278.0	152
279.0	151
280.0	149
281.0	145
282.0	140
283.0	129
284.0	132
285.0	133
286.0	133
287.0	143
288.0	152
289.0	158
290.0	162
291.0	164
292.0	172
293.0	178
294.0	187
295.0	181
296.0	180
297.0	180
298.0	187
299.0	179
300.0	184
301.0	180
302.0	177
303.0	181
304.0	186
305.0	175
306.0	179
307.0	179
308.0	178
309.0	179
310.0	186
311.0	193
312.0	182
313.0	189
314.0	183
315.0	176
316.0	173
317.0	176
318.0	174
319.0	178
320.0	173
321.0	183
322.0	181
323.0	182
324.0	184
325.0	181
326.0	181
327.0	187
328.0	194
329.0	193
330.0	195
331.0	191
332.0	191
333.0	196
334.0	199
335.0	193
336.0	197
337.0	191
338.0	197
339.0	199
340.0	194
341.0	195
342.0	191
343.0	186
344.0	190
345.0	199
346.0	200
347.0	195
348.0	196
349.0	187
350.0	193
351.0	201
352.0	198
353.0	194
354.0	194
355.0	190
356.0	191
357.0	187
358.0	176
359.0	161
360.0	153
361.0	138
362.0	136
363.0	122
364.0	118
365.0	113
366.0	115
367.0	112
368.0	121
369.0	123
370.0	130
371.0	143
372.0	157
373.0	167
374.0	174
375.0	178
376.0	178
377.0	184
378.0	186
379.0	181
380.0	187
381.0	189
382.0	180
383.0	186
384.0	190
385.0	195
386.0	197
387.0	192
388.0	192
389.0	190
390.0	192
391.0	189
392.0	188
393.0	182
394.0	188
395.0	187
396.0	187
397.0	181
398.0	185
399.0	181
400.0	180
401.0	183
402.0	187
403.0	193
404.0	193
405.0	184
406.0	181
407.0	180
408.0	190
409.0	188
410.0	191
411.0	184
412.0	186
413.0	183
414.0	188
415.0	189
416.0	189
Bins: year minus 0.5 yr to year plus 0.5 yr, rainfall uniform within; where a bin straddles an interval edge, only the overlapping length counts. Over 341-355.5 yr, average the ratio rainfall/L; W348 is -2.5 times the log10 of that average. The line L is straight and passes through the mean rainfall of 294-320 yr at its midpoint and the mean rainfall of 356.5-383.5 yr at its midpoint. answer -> -0.181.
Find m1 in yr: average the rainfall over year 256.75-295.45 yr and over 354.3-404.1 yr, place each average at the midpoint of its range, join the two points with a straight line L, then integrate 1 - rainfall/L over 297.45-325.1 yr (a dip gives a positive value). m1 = -3.1 yr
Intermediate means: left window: 158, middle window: 181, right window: 170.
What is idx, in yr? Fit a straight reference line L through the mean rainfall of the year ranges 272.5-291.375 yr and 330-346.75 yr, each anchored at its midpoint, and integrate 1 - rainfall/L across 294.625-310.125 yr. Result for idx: -1.4 yr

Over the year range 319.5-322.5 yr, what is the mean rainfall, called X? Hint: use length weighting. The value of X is 179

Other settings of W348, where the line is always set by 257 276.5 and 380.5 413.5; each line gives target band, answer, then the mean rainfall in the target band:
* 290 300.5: -0.06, 178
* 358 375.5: 0.28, 140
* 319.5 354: -0.09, 191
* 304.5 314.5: -0.07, 182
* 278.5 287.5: 0.19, 139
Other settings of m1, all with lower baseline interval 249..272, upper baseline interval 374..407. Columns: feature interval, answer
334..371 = 1.7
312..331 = -0.8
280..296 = 1.4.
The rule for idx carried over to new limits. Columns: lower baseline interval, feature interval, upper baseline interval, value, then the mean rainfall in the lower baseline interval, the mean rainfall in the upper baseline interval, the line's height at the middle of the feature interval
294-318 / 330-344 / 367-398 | -1.15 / 181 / 176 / 179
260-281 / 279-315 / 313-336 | 0.84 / 161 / 185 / 173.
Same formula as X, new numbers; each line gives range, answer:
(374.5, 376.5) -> 178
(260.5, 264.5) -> 161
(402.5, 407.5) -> 186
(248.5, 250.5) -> 178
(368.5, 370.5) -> 126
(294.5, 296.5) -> 180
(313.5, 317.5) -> 177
